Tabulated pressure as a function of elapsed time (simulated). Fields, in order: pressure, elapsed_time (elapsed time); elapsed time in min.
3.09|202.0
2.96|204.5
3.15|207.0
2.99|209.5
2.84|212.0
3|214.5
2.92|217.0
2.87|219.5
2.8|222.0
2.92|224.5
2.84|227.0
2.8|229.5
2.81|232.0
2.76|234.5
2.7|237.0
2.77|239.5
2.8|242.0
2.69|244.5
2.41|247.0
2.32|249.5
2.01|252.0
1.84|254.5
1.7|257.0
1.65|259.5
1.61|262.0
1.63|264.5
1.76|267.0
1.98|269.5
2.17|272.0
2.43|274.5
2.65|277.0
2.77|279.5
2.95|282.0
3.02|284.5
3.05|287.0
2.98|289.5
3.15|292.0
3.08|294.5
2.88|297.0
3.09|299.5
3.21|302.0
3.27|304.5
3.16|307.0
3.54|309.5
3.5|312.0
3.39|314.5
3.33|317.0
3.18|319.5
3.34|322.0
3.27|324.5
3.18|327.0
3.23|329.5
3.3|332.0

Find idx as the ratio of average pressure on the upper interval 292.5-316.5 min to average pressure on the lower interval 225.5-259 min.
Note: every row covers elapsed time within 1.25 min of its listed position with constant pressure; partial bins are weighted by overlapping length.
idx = 1.30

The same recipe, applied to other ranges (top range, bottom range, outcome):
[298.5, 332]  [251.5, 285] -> 1.54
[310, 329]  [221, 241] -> 1.19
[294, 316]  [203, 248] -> 1.14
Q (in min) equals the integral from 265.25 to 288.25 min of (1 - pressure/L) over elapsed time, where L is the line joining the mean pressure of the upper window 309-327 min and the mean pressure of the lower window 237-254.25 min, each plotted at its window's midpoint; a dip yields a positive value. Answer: 2.8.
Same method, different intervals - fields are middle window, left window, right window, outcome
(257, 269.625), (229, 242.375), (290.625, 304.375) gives 5.3 min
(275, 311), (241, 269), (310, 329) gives -3.4 min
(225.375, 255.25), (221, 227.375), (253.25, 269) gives -2.8 min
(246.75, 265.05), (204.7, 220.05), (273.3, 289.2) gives 6.4 min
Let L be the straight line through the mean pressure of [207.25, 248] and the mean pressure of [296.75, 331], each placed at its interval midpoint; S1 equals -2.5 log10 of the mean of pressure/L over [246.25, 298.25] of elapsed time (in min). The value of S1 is 0.27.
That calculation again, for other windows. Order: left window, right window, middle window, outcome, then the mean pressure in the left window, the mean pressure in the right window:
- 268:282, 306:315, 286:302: -0.036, 2.44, 3.4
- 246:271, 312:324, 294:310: -0.079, 1.89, 3.33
